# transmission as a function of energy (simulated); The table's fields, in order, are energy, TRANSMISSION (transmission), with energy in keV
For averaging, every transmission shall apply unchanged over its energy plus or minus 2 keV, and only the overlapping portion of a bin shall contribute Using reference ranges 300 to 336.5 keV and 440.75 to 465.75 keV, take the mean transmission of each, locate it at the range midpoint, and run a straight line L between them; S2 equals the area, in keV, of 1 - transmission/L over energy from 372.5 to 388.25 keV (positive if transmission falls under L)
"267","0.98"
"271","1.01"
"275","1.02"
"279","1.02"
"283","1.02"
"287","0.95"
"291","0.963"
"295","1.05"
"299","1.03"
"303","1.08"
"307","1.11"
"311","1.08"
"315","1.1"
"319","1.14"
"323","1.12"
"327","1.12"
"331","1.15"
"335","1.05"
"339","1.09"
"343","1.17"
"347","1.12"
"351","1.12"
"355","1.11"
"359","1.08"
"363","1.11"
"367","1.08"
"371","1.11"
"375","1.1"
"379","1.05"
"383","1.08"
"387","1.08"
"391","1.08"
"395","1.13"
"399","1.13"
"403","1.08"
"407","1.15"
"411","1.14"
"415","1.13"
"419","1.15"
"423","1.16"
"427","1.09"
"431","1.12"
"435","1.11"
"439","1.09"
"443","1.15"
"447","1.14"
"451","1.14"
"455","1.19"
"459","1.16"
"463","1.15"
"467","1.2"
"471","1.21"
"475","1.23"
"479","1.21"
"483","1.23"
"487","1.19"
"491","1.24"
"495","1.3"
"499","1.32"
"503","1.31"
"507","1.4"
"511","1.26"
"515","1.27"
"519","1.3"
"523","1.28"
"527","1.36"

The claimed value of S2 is 0.7 keV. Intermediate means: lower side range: 1.1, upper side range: 1.16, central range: 1.08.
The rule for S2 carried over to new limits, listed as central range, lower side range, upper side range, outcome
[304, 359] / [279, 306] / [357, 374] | -2.7 keV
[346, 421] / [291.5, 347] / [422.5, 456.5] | 0.5 keV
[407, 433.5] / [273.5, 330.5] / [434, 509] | 0.7 keV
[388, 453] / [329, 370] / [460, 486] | 2.2 keV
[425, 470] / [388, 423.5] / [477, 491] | 1.2 keV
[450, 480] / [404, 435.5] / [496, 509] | 1.4 keV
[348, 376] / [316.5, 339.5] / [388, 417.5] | 0.3 keV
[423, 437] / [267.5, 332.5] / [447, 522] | 0.8 keV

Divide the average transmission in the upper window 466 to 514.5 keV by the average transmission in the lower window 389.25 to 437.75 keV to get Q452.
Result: 1.1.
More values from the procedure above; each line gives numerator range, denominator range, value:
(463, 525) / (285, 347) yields 1.16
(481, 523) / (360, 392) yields 1.18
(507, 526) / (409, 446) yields 1.15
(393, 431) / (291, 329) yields 1.04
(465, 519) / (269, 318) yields 1.21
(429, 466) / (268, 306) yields 1.12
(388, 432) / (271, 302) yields 1.11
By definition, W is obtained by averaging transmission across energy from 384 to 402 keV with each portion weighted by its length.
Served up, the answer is 1.1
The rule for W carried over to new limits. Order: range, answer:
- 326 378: 1.11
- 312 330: 1.12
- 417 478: 1.15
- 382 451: 1.12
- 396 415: 1.13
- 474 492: 1.22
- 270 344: 1.07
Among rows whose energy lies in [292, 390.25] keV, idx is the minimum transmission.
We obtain 1.03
